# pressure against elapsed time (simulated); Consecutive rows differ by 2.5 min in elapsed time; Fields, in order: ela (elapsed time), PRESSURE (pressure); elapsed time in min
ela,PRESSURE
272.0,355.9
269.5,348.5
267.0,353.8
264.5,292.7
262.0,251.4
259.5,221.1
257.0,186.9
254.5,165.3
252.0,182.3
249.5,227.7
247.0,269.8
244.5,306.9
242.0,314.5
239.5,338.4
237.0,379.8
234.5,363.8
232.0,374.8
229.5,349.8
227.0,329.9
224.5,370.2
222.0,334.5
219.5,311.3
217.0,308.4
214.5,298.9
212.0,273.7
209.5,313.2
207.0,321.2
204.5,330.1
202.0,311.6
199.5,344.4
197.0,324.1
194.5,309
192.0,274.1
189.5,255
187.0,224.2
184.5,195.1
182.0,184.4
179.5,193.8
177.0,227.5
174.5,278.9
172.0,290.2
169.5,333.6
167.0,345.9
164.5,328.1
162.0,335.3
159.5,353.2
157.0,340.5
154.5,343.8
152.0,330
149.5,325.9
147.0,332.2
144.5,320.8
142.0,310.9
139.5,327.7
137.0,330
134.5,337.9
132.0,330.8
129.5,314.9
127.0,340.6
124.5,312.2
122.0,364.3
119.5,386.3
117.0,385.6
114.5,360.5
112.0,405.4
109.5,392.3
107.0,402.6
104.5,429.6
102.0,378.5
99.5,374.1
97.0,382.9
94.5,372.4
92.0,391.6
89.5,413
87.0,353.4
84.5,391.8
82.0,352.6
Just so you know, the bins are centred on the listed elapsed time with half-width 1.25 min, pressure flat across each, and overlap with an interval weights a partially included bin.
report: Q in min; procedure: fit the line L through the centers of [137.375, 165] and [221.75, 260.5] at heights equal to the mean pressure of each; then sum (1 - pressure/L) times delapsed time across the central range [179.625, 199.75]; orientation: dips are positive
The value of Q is 3.8 min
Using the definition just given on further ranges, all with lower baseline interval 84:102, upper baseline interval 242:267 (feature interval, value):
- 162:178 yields 0.6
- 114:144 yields 0.9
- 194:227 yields -4.6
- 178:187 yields 3.2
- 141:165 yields -0.1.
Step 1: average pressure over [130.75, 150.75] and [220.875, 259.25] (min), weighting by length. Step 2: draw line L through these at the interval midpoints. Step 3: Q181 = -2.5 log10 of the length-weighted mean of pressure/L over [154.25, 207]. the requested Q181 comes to 0.09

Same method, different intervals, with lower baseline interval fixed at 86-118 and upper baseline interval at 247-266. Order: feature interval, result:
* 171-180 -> 0.23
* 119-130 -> 0.07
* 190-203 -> -0.08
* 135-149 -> 0.07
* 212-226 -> -0.21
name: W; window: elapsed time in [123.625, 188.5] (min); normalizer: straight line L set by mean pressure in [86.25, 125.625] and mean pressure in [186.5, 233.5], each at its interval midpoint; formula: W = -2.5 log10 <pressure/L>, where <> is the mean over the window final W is 0.16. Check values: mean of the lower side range 382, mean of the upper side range 315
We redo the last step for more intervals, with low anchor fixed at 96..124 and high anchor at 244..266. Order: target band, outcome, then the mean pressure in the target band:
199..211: -0.13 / 322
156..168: -0.03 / 340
